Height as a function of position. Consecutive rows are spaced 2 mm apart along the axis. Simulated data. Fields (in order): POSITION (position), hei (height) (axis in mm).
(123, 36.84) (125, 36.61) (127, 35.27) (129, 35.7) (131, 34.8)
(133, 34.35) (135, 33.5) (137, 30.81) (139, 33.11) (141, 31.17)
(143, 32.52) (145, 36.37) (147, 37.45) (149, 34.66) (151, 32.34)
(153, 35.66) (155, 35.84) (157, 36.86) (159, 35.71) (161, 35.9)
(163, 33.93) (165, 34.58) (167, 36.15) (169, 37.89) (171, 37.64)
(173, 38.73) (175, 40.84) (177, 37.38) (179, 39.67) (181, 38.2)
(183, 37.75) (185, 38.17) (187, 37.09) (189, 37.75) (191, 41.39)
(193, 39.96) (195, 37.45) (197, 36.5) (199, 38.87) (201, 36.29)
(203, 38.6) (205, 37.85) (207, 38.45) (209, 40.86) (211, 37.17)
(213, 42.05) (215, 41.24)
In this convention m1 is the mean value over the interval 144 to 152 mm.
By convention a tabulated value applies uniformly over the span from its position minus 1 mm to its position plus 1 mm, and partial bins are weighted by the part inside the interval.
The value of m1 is 35.2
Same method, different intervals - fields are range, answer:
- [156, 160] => 36.3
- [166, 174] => 37.6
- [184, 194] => 38.9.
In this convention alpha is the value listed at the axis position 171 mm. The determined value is 37.64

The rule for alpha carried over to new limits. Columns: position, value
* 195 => 37.45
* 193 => 39.96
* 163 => 33.93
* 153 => 35.66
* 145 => 36.37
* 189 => 37.75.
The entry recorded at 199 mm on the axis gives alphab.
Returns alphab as 38.87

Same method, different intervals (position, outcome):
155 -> 35.84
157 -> 36.86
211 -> 37.17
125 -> 36.61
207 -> 38.45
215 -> 41.24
